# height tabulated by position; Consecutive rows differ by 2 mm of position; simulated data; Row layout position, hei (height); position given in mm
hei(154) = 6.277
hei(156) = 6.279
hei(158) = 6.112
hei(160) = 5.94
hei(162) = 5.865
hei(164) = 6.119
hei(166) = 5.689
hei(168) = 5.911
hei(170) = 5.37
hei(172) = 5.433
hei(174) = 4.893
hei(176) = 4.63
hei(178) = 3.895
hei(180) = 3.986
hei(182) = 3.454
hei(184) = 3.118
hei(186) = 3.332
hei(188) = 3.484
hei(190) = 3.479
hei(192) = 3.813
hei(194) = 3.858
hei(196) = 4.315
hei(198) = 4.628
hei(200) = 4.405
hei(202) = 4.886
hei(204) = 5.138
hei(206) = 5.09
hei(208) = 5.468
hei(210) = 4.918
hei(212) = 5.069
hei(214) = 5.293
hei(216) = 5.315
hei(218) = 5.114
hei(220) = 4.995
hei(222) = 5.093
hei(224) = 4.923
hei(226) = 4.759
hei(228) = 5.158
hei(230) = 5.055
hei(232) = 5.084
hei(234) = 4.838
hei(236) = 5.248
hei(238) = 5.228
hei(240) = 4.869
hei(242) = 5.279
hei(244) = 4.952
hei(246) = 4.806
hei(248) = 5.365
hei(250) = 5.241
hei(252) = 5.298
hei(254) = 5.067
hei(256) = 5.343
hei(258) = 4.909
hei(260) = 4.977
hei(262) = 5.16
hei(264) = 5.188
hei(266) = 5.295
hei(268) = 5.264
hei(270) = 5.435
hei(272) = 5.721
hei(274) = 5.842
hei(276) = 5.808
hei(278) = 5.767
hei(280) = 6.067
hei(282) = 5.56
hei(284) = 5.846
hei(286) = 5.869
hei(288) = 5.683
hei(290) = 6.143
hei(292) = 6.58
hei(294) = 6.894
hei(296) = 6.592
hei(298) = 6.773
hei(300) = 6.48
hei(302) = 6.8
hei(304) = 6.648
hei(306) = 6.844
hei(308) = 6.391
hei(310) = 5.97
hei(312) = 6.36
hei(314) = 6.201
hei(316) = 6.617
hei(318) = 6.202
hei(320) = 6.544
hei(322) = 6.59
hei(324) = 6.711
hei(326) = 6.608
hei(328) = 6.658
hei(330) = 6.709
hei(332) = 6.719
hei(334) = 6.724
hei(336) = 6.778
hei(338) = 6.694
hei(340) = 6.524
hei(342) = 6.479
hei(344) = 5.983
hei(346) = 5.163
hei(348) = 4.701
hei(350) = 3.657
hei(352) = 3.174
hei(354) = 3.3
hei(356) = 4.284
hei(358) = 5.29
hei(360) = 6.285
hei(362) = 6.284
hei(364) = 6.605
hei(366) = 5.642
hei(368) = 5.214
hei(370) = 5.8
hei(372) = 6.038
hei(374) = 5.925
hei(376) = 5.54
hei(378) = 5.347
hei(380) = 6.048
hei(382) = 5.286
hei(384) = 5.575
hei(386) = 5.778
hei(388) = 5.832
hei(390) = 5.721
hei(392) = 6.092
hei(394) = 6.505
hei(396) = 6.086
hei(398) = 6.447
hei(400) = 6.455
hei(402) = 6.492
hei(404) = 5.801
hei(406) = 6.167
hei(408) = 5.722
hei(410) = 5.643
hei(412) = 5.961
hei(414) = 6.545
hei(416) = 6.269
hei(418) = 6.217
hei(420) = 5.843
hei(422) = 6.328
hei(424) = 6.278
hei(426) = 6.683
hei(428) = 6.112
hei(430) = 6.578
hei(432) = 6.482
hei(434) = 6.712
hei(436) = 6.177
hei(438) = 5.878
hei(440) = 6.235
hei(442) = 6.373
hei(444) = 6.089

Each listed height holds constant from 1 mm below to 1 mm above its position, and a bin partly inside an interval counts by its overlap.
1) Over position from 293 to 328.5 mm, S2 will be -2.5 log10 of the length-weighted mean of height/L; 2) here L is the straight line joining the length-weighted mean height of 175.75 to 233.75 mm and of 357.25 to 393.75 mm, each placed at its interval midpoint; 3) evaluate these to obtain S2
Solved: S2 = -0.22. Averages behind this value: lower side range 4.55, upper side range 5.81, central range 6.55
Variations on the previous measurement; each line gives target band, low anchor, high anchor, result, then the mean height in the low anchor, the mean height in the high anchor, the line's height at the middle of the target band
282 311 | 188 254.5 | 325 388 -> -0.19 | 4.89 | 5.71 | 5.34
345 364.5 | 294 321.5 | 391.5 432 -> 0.30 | 6.51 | 6.22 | 6.38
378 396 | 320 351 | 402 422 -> 0.05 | 6.19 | 6.06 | 6.1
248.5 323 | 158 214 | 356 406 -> -0.12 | 4.71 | 5.89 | 5.32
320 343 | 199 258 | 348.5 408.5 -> -0.22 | 5.08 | 5.6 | 5.44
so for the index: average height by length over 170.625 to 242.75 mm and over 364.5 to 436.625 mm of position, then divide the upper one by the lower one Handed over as 1.30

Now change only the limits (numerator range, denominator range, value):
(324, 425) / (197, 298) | 1.10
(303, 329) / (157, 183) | 1.25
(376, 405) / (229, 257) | 1.16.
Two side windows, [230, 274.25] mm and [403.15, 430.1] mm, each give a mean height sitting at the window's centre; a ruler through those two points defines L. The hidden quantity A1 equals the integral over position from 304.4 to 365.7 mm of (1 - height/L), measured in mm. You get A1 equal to -3.4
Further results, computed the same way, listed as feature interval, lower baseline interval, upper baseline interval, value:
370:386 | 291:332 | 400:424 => 1.5 mm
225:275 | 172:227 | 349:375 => -4.8 mm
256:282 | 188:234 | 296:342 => 1.3 mm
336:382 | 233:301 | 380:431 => 3.4 mm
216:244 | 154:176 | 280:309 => 4.6 mm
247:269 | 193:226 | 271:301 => 1.8 mm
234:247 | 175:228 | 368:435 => -0.7 mm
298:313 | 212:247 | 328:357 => -3.2 mm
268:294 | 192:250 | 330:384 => -3.1 mm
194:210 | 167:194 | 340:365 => -1.7 mm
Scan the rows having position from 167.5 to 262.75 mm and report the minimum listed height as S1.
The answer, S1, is 3.118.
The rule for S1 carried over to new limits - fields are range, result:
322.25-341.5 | 6.524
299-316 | 5.97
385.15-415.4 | 5.643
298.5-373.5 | 3.174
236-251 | 4.806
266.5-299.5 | 5.264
